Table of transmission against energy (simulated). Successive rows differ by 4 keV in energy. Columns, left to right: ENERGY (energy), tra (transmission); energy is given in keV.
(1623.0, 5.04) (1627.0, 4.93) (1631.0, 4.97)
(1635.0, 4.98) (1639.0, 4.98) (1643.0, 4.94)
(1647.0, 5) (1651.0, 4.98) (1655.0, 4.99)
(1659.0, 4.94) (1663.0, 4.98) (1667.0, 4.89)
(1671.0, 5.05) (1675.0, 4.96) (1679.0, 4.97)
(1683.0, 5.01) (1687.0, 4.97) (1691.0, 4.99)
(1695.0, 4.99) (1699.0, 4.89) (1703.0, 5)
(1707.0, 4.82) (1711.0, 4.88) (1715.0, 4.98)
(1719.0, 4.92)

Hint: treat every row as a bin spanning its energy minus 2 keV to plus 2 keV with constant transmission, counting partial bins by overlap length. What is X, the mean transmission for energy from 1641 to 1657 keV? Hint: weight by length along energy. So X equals 4.98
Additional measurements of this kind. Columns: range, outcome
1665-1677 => 4.97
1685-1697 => 4.98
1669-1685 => 5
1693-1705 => 4.96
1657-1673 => 4.97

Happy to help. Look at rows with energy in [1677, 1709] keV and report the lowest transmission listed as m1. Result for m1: 4.82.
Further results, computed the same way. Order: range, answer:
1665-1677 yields 4.89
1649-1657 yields 4.98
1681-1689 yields 4.97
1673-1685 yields 4.96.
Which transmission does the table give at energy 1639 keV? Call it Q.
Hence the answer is 4.98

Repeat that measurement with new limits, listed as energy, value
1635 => 4.98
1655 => 4.99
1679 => 4.97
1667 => 4.89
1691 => 4.99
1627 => 4.93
